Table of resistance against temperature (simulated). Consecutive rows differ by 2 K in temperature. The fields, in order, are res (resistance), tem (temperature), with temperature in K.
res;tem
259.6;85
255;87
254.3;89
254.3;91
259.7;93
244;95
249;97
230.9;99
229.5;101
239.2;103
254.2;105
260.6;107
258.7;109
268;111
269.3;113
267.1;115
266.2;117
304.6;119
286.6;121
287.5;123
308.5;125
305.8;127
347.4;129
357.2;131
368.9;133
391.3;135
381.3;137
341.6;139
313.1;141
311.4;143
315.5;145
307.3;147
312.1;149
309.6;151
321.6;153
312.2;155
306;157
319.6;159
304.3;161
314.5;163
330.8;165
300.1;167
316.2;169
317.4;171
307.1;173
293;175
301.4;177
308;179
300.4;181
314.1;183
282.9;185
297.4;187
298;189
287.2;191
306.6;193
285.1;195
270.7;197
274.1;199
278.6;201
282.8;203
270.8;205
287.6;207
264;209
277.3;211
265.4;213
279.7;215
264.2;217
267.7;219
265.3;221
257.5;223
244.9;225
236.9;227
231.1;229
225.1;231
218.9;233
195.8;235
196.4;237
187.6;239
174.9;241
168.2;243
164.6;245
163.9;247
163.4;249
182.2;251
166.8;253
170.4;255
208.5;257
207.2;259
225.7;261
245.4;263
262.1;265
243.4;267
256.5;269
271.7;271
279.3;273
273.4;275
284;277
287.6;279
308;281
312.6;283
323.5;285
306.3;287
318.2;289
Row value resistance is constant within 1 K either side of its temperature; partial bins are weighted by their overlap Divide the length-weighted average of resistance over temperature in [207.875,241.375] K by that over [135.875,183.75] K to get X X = 0.8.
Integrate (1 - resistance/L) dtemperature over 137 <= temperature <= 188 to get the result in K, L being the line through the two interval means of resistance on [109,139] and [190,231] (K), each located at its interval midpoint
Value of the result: -3.1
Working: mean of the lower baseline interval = 314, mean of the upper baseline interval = 269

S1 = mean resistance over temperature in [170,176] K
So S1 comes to 306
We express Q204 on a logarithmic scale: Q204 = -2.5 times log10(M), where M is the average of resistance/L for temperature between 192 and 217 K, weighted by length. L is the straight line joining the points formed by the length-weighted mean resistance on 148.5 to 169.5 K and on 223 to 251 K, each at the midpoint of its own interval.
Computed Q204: -0.13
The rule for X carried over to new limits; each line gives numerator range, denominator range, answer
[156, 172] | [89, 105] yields 1.28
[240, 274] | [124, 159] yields 0.63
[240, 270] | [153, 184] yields 0.65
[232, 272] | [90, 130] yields 0.76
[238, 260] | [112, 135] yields 0.57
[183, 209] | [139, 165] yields 0.91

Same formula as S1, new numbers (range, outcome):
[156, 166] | 315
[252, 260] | 188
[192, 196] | 296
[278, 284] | 303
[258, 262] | 216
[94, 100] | 241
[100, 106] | 241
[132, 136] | 380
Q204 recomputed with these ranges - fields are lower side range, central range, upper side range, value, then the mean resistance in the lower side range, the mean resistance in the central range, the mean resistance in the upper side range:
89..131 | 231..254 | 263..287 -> 0.46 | 271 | 182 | 281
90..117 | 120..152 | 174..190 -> -0.20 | 253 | 328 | 299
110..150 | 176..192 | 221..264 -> -0.14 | 316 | 299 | 203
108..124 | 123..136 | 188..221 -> -0.23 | 276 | 342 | 278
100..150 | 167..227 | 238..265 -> -0.19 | 302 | 284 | 190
